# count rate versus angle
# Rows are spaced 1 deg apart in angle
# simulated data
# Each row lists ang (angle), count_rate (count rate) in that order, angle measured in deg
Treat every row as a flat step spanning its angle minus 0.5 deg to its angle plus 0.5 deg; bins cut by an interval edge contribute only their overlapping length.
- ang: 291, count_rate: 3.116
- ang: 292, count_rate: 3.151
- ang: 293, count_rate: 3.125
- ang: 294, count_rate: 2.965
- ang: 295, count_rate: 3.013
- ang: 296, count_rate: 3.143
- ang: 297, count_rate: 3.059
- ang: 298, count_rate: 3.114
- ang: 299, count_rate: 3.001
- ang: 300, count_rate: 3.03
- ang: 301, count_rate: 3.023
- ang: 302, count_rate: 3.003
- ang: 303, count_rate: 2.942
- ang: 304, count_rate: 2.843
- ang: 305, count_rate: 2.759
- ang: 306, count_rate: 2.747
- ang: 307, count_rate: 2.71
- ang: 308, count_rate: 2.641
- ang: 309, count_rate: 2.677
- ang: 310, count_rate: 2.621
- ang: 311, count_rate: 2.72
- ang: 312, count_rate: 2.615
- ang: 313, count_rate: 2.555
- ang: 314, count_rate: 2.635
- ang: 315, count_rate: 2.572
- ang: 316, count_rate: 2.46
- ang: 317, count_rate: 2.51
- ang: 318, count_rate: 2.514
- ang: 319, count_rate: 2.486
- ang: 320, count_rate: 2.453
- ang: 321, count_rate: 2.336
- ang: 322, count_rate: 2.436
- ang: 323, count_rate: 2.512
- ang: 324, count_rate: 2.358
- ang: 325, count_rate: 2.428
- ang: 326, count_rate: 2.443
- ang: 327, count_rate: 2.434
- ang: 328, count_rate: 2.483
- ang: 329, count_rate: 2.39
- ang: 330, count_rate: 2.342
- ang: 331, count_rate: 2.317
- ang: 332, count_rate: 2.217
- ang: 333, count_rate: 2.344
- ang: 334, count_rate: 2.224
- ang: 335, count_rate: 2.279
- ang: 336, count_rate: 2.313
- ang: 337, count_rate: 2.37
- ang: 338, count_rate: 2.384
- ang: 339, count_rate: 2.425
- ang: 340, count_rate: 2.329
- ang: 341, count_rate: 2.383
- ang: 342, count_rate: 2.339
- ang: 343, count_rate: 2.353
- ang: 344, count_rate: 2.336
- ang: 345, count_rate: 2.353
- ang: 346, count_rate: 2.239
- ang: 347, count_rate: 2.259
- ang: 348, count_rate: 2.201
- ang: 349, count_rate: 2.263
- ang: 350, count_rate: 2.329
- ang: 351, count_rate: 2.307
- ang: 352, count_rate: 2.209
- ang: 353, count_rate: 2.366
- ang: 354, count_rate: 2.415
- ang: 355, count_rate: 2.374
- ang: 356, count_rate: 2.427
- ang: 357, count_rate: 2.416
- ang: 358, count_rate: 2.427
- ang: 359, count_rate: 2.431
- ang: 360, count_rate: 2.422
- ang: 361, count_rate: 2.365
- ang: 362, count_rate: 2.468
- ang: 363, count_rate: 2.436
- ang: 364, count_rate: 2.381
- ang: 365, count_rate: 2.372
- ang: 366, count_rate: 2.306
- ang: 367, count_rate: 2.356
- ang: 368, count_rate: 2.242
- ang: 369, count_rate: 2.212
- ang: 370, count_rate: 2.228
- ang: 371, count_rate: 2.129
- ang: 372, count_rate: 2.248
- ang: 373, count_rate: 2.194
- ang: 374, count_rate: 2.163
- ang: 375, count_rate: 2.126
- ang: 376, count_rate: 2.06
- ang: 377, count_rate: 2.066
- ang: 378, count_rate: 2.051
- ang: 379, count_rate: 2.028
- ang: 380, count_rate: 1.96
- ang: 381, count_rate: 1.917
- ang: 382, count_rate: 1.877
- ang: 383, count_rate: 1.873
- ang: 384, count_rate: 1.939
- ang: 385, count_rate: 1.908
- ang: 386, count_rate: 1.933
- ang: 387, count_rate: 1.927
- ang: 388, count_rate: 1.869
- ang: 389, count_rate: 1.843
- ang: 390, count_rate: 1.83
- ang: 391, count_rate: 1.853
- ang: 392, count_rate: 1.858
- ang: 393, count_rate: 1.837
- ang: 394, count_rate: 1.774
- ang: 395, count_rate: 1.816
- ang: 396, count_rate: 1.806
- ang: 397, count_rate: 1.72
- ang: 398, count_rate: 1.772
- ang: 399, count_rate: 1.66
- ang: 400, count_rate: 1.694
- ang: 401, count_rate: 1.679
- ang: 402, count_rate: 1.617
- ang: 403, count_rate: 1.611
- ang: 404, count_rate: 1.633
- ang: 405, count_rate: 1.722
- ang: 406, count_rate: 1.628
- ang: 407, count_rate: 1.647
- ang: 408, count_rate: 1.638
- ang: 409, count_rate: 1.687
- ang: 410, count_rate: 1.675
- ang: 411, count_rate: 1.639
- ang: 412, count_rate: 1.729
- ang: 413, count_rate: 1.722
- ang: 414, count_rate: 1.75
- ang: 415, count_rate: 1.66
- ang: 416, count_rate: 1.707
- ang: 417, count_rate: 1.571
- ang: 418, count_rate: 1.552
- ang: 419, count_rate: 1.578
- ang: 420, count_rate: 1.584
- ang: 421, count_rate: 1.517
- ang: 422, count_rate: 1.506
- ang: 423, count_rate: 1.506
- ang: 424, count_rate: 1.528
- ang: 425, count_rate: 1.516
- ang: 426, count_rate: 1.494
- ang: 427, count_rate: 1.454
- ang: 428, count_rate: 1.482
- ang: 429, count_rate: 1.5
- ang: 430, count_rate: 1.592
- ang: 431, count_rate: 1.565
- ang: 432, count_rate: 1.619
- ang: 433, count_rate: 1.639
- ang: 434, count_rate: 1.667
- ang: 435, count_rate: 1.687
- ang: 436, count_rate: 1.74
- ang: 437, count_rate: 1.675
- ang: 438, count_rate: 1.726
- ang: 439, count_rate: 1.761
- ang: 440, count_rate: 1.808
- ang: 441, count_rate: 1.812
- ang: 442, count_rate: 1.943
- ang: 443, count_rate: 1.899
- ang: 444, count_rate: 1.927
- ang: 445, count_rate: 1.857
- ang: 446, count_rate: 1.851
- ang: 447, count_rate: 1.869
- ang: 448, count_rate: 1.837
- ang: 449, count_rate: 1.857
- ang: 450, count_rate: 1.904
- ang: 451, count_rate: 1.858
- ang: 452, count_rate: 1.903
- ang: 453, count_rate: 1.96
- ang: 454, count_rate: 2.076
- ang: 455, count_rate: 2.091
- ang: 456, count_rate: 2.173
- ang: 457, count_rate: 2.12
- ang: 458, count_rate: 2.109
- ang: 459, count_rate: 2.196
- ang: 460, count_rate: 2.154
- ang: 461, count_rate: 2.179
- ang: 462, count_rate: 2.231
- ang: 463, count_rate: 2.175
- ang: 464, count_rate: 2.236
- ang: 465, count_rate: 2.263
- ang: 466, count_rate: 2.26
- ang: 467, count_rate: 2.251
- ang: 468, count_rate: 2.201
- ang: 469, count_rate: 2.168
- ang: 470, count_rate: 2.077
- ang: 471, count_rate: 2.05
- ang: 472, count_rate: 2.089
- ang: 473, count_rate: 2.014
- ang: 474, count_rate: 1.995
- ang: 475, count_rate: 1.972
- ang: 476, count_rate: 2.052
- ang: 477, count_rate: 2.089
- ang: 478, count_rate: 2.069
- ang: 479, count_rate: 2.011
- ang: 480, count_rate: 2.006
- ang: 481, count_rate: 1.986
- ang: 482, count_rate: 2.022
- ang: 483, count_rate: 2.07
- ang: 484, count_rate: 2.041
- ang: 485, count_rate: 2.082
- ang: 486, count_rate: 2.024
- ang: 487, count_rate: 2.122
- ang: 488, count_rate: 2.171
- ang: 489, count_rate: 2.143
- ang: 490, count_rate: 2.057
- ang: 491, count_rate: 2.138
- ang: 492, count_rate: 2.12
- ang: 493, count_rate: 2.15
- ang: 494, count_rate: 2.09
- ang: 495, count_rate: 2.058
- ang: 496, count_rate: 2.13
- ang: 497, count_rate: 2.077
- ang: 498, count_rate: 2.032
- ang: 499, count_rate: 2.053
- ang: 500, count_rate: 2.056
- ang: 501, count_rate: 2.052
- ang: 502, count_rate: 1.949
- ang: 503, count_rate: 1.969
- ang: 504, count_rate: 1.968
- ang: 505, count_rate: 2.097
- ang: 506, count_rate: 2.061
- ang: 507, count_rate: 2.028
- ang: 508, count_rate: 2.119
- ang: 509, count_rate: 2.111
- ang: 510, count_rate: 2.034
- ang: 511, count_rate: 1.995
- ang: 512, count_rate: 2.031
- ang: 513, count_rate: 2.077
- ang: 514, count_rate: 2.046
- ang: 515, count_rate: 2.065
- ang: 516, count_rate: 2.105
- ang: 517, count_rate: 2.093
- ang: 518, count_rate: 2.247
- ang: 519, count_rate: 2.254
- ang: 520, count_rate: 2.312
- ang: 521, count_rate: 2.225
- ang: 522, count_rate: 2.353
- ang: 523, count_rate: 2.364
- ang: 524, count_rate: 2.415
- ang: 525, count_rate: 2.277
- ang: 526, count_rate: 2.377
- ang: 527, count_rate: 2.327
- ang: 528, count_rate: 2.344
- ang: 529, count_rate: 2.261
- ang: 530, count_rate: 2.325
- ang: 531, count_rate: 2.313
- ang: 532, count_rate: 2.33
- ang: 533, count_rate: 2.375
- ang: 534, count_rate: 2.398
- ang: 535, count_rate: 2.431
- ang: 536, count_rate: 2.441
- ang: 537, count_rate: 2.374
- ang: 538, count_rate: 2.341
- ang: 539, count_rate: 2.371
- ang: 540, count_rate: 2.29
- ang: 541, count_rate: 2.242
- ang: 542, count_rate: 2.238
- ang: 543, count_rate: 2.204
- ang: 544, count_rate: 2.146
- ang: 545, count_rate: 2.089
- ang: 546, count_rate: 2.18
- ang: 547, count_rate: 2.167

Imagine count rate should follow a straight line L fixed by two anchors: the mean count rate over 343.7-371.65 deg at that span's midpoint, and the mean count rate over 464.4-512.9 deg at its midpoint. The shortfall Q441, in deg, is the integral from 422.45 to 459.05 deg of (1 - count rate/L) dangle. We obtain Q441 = 6.46 deg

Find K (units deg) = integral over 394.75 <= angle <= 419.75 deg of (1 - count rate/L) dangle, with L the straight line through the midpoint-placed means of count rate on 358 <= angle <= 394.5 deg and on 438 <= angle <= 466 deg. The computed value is 4.7 deg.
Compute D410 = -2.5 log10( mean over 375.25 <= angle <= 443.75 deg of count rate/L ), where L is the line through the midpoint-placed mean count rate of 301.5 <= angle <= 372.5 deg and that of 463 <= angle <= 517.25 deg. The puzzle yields 0.29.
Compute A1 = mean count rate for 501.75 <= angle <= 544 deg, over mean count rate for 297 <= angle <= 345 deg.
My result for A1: 0.87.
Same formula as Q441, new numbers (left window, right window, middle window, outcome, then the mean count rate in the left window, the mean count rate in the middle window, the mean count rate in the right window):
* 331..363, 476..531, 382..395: 2.37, 2.34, 1.87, 2.12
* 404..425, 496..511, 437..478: -4.31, 1.62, 2.02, 2.04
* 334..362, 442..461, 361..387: 1.35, 2.34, 2.14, 1.98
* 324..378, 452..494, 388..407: 4.20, 2.32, 1.74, 2.1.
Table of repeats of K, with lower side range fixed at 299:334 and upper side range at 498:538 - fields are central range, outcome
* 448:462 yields 1.6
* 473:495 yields 1.9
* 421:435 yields 4.8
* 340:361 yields 1.4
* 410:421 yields 3.4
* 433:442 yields 2.3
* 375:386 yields 2.2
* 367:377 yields 1.2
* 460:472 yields 0.6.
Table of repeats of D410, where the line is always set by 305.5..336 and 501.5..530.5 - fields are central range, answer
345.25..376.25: 0.05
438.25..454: 0.21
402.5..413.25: 0.37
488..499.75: 0.05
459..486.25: 0.07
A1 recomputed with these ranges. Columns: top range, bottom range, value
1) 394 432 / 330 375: 0.70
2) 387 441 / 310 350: 0.70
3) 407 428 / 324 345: 0.68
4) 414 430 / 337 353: 0.67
